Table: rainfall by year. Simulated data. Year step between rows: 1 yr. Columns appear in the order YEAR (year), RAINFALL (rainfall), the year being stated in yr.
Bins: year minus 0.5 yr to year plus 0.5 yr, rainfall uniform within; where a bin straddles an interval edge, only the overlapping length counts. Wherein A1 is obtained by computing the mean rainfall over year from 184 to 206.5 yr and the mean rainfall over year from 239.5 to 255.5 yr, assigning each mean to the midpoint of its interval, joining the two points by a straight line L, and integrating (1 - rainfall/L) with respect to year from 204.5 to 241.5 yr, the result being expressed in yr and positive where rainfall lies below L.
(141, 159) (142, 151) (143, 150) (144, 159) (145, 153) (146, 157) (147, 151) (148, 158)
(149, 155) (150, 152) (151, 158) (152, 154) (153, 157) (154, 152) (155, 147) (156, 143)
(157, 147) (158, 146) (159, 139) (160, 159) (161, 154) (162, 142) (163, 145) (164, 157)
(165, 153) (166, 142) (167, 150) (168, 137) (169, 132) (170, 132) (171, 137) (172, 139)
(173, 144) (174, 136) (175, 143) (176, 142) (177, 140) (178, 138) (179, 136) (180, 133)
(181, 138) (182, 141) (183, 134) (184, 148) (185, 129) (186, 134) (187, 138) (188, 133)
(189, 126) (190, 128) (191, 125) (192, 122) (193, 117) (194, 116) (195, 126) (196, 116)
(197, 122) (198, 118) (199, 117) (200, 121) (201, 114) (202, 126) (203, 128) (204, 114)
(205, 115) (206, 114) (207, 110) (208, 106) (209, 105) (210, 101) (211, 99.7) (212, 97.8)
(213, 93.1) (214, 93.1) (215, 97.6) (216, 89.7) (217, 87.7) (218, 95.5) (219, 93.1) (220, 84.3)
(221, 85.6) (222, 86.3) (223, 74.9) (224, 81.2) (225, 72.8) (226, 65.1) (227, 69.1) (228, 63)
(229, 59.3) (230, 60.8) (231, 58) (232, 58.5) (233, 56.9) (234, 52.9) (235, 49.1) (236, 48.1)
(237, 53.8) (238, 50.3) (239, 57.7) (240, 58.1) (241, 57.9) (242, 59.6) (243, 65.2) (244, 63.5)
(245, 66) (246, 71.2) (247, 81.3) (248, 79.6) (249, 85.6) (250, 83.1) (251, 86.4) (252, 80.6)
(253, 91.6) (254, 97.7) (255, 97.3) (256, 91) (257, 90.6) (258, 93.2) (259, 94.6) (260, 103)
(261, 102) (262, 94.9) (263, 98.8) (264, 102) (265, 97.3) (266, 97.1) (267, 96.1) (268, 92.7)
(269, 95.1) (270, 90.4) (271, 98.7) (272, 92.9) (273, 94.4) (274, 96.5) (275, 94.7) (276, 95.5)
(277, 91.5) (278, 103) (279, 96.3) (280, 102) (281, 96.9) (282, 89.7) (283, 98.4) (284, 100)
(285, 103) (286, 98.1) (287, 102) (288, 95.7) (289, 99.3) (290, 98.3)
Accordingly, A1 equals 8.0 yr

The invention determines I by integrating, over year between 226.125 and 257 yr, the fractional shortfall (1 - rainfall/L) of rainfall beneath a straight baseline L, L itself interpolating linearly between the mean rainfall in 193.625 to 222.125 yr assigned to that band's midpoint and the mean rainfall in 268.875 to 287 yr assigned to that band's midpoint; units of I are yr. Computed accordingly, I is 9.93 yr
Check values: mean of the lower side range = 106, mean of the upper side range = 96.7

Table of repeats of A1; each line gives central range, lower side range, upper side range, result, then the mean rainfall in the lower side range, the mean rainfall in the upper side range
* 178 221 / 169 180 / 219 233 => -4.4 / 138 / 71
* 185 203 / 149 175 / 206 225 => -1.4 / 146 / 93.4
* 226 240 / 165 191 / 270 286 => 7.1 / 137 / 96.7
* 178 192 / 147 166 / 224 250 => -1.6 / 151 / 63.3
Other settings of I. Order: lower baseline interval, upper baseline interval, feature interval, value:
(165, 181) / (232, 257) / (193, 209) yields -0.7 yr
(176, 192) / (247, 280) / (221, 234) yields 5.2 yr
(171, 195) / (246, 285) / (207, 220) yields 2.5 yr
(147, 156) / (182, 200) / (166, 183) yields -0.1 yr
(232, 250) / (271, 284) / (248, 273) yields -4.1 yr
